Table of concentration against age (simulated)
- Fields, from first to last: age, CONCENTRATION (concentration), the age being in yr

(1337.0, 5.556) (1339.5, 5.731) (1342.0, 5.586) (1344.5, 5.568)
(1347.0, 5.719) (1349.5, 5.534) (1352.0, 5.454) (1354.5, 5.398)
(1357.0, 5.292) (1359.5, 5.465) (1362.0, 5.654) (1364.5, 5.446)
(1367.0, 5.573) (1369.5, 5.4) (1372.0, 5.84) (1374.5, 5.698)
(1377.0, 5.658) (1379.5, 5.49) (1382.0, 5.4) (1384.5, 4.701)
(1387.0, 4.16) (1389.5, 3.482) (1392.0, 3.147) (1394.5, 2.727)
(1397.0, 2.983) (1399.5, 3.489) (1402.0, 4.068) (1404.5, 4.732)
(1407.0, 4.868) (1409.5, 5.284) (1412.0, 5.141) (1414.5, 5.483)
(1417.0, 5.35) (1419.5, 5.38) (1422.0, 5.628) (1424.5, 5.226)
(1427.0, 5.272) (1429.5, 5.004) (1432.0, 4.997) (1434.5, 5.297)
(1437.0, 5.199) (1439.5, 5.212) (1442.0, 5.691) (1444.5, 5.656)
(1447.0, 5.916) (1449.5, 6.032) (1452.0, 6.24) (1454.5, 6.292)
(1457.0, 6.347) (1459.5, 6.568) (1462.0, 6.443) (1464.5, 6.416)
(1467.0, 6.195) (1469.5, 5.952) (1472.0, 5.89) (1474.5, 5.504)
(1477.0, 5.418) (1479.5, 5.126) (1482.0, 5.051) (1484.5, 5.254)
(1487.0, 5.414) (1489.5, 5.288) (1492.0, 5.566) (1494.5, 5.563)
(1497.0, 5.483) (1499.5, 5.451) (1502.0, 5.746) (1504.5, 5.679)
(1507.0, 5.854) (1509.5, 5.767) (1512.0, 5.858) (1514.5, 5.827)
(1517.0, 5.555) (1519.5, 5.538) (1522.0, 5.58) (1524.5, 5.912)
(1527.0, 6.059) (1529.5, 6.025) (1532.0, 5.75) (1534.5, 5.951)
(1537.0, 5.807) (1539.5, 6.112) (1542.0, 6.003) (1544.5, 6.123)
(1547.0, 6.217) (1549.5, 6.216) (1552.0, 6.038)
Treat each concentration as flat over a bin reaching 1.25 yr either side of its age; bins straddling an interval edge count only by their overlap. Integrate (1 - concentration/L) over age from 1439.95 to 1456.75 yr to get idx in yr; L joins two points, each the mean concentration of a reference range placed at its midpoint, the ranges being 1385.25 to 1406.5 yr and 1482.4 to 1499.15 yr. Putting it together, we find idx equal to -4.8 yr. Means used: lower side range 3.67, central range 5.96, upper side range 5.41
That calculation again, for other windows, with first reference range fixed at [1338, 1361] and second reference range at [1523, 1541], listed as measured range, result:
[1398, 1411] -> 2.72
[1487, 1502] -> 0.94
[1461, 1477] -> -0.58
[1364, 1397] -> 5.04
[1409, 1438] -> 2.16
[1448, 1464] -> -1.52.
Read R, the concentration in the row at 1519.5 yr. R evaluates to 5.538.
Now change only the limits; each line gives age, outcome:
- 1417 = 5.35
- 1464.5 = 6.416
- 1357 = 5.292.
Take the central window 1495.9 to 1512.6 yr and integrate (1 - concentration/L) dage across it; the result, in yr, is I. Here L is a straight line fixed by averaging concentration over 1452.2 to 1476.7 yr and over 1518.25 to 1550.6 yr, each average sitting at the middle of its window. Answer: 1.0 yr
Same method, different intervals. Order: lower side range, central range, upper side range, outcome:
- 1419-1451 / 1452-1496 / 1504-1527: -1.7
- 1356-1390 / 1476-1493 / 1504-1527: 1.1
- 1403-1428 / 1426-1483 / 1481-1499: -4.6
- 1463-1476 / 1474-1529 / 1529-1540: 3.5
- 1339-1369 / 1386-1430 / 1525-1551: 9.0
